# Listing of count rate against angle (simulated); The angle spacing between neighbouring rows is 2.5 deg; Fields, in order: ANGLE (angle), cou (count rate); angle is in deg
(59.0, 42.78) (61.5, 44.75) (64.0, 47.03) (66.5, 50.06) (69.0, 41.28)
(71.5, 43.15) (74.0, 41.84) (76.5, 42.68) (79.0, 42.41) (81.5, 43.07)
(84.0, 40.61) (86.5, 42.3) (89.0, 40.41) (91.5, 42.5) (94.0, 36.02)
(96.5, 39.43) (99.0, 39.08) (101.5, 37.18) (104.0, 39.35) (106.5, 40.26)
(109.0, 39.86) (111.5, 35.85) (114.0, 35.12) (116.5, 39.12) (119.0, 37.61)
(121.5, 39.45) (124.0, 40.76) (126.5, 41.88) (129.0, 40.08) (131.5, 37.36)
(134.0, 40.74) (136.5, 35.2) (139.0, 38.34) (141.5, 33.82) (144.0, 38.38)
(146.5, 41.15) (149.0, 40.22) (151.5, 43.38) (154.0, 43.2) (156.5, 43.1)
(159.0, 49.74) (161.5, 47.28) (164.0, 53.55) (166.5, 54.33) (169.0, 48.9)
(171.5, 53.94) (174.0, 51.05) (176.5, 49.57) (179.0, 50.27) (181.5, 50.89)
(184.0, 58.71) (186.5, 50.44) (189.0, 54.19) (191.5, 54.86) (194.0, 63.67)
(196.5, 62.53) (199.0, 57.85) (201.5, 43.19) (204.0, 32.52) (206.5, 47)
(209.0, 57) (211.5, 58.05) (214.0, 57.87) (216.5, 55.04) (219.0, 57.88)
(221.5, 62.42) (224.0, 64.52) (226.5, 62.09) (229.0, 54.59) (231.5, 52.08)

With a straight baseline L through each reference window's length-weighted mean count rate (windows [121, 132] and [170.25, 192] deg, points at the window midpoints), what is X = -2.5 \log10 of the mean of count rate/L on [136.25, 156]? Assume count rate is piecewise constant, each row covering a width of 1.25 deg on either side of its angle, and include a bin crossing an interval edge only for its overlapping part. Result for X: 0.13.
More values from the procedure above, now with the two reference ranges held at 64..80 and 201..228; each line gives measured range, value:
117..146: 0.244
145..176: 0.070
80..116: 0.164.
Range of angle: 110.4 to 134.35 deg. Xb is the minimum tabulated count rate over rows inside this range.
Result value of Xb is 35.12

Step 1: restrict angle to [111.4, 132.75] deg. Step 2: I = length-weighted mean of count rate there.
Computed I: 38.7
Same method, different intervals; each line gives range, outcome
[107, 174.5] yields 42.2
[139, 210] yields 48.9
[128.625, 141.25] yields 37.9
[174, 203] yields 53.9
